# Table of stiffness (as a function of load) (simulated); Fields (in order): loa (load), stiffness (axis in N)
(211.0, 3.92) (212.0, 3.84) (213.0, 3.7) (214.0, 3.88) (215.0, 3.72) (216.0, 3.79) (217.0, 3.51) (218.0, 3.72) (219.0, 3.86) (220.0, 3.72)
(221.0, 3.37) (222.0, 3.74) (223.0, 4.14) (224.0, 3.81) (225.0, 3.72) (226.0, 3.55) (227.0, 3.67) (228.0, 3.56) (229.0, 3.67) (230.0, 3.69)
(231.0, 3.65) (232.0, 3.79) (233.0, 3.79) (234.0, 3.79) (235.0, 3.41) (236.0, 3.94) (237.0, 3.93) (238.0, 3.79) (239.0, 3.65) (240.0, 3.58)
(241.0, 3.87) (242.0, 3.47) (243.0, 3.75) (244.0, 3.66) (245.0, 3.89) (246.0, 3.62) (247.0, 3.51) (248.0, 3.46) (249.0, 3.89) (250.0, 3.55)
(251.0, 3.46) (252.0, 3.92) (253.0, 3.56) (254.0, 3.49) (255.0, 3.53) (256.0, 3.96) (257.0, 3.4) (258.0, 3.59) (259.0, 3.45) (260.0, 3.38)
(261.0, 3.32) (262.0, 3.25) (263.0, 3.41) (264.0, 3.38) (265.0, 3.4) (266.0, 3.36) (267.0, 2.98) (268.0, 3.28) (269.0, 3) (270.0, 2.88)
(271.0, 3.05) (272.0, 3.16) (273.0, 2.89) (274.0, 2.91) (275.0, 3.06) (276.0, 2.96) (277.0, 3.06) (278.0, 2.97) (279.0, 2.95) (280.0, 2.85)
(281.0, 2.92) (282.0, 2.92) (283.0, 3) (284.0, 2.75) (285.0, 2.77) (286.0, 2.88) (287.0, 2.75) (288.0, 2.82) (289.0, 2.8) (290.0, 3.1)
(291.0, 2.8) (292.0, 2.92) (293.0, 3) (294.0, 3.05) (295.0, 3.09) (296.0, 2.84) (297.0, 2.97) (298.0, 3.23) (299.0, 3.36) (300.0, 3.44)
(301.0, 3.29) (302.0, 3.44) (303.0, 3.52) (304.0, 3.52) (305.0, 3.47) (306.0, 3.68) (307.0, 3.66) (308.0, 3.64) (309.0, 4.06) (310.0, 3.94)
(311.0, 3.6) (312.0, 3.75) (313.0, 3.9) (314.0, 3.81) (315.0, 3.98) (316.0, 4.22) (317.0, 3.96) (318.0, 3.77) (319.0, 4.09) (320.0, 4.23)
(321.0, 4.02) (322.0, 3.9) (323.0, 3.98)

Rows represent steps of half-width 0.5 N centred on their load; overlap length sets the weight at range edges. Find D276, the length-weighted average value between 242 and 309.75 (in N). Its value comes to 3.27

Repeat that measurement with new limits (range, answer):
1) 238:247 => 3.68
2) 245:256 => 3.63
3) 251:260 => 3.59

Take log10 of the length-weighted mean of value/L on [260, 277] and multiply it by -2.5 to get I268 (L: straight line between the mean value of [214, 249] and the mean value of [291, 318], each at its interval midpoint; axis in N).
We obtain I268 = 0.15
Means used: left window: 3.71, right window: 3.5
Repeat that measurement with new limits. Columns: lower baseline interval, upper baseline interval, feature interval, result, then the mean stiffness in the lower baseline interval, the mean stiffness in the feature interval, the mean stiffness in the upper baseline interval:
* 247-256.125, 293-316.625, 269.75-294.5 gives 0.216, 3.63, 2.93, 3.53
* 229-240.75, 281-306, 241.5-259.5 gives -0.019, 3.73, 3.62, 3.08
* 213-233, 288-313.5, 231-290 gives 0.064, 3.72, 3.34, 3.35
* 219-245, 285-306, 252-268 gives 0.004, 3.71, 3.44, 3.12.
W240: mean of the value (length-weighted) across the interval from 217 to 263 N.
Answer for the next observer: 3.65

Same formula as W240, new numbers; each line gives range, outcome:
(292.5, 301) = 3.13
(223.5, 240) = 3.71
